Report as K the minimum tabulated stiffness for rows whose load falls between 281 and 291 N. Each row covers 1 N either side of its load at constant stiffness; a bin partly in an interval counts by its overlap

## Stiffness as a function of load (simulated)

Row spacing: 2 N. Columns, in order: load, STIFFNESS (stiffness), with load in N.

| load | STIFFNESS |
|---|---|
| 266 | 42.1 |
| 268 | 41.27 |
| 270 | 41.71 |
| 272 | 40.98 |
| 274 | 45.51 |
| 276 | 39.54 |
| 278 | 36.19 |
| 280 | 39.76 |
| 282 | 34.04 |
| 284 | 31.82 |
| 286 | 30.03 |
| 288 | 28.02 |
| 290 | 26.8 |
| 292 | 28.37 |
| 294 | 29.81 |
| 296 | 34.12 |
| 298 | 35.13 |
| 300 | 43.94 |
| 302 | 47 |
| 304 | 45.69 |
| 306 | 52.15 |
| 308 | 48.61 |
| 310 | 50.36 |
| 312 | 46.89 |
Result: 26.8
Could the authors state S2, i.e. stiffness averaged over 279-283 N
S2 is 36.9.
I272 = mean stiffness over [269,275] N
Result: 42.7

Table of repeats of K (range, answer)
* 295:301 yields 34.12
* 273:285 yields 31.82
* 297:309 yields 35.13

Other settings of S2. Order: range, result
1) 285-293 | 28.3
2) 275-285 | 36.3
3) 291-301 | 34.3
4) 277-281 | 38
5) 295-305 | 41.2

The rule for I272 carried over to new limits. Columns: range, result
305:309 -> 50.4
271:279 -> 40.6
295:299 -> 34.6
